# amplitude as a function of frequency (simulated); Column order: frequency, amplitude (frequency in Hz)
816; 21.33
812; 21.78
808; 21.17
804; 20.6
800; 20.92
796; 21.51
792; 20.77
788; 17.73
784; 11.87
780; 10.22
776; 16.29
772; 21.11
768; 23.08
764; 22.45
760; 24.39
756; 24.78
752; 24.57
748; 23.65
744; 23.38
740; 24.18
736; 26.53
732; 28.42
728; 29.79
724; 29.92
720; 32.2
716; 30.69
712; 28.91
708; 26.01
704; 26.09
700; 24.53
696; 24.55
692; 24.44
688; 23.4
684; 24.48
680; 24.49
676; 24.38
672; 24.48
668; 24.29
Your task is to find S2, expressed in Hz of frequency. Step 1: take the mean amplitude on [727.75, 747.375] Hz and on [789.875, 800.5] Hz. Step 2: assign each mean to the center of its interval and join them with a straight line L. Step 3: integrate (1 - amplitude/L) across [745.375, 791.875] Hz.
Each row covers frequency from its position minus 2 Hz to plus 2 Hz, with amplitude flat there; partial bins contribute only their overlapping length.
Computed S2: 6.7 Hz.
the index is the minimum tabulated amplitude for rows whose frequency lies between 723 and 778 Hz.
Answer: 16.29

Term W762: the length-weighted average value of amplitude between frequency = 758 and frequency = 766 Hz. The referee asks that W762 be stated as 23.4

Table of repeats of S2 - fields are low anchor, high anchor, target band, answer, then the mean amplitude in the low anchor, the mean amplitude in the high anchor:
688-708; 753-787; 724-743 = -4.4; 24.9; 19.4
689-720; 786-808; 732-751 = -0.5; 26.7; 20.4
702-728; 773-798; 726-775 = -3.9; 29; 16.6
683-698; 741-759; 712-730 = -4.7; 24.2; 24.1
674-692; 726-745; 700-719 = -1.8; 24.2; 26.6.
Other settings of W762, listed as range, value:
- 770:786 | 14.9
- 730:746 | 25.6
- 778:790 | 13.3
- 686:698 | 24.1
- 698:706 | 25.3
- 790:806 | 21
